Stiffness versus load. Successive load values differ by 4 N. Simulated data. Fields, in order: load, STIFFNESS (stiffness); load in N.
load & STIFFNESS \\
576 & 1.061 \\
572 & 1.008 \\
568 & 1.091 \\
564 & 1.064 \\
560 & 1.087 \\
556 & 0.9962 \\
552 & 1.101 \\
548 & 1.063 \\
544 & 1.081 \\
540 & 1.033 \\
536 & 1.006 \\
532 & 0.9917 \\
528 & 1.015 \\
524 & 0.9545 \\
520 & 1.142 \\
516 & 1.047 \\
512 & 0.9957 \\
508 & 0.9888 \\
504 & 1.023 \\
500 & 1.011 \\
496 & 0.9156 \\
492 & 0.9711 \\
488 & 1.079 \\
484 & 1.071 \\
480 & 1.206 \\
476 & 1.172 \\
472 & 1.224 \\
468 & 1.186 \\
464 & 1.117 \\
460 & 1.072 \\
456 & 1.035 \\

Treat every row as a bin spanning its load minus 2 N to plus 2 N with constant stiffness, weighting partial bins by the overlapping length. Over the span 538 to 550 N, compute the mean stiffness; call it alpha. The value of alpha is 1.06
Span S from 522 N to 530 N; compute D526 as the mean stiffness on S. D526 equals 0.985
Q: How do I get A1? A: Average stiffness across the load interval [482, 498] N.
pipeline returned 1.01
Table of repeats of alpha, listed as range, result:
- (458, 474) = 1.15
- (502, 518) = 1.01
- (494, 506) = 0.983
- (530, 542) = 1.01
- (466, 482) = 1.2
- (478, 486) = 1.14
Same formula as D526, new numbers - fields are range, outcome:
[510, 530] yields 1.03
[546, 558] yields 1.05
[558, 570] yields 1.08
